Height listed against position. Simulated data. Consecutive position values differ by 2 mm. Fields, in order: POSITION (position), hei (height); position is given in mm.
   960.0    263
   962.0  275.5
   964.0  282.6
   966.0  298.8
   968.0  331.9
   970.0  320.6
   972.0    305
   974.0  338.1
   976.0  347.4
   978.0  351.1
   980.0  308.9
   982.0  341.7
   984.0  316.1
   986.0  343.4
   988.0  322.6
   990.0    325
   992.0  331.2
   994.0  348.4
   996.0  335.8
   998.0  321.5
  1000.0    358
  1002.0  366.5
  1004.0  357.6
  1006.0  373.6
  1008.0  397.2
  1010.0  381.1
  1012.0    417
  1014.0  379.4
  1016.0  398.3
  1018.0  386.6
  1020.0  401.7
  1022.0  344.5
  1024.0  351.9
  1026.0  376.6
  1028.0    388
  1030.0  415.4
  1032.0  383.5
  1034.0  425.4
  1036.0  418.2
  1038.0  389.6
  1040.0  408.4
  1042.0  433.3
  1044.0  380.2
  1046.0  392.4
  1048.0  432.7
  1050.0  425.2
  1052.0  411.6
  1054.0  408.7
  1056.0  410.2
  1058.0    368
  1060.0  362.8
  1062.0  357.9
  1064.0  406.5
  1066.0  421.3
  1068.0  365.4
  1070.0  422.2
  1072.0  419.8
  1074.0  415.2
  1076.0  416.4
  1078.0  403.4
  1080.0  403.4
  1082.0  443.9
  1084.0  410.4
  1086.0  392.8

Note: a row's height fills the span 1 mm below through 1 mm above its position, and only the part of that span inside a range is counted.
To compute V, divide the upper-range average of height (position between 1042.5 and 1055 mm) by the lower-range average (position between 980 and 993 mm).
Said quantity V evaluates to 1.25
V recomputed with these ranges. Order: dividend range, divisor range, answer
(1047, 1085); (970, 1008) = 1.19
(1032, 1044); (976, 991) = 1.24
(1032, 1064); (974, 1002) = 1.19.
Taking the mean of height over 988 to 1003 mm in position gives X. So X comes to 340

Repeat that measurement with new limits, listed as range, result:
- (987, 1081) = 386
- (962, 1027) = 348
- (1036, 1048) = 405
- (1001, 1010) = 375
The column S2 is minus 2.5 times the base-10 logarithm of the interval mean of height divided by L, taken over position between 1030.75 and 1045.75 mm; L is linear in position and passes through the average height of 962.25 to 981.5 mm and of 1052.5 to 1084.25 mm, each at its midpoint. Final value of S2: -0.08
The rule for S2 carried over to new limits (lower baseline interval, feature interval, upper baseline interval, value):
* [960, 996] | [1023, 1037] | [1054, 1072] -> -0.08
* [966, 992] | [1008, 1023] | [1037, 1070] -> -0.07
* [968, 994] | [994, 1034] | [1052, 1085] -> -0.05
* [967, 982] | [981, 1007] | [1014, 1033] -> 0.03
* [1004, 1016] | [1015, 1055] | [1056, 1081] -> -0.02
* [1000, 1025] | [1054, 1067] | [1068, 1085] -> 0.04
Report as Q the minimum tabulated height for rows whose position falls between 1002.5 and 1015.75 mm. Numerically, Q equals 357.6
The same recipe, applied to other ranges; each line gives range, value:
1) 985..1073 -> 321.5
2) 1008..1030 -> 344.5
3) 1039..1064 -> 357.9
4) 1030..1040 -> 383.5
